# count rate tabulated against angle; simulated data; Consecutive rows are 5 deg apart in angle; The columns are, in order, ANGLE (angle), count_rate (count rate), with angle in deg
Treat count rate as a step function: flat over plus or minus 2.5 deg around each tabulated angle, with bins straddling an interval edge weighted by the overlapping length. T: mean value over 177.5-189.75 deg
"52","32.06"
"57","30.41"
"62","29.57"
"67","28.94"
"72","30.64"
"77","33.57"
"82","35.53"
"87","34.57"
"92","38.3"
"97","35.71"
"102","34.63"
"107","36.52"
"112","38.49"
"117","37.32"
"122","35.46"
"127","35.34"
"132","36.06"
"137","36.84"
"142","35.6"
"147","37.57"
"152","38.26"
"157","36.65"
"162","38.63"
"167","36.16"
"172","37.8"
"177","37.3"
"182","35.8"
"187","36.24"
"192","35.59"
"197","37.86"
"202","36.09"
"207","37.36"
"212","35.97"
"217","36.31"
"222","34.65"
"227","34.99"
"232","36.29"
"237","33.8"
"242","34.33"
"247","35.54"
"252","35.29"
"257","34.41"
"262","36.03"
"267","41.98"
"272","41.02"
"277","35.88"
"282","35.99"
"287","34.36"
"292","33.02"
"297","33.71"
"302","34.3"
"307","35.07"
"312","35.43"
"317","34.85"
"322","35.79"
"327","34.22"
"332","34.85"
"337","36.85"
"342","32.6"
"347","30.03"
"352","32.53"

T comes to 36.2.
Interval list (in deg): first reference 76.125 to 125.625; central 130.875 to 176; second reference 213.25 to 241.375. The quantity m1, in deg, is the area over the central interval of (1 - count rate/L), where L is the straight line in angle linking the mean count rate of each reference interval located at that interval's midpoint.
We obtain -1.8 deg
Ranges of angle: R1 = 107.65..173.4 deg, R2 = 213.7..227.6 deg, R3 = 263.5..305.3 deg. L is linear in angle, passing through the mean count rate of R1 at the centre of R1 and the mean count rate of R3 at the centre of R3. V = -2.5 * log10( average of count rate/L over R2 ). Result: 0.03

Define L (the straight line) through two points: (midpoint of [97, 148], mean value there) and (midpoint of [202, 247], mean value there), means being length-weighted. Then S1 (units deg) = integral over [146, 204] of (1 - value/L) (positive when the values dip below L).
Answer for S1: -1.8 deg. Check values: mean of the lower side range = 36.3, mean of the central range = 37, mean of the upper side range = 35.5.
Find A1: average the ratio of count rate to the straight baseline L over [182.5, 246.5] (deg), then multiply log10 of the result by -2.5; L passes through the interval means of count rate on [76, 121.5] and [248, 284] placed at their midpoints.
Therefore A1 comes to 0.03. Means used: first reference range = 36.1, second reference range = 37.2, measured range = 35.8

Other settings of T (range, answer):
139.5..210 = 36.9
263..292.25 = 37.3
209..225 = 35.7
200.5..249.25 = 35.5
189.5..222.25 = 36.4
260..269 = 39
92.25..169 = 36.7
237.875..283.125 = 36.6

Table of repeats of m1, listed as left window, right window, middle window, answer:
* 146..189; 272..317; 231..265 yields 0.7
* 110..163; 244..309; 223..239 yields 0.5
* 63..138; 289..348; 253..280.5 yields -2.5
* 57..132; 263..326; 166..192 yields -1.1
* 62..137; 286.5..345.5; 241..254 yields -0.2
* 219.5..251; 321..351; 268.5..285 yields -1.6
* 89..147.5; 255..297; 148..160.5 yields -0.4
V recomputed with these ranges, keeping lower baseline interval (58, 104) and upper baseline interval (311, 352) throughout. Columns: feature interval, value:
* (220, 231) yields -0.04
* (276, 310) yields -0.02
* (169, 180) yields -0.11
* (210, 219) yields -0.07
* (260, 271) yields -0.16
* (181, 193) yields -0.07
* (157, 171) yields -0.11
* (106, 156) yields -0.10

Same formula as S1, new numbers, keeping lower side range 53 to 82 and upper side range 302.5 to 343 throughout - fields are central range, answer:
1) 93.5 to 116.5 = -3.5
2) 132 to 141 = -1.2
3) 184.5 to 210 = -2.7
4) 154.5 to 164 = -1.5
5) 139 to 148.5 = -1.2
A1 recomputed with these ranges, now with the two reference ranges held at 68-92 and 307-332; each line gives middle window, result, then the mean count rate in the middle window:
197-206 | -0.07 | 36.8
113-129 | -0.07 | 36.3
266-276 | -0.17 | 40.6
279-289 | -0.01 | 35.3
